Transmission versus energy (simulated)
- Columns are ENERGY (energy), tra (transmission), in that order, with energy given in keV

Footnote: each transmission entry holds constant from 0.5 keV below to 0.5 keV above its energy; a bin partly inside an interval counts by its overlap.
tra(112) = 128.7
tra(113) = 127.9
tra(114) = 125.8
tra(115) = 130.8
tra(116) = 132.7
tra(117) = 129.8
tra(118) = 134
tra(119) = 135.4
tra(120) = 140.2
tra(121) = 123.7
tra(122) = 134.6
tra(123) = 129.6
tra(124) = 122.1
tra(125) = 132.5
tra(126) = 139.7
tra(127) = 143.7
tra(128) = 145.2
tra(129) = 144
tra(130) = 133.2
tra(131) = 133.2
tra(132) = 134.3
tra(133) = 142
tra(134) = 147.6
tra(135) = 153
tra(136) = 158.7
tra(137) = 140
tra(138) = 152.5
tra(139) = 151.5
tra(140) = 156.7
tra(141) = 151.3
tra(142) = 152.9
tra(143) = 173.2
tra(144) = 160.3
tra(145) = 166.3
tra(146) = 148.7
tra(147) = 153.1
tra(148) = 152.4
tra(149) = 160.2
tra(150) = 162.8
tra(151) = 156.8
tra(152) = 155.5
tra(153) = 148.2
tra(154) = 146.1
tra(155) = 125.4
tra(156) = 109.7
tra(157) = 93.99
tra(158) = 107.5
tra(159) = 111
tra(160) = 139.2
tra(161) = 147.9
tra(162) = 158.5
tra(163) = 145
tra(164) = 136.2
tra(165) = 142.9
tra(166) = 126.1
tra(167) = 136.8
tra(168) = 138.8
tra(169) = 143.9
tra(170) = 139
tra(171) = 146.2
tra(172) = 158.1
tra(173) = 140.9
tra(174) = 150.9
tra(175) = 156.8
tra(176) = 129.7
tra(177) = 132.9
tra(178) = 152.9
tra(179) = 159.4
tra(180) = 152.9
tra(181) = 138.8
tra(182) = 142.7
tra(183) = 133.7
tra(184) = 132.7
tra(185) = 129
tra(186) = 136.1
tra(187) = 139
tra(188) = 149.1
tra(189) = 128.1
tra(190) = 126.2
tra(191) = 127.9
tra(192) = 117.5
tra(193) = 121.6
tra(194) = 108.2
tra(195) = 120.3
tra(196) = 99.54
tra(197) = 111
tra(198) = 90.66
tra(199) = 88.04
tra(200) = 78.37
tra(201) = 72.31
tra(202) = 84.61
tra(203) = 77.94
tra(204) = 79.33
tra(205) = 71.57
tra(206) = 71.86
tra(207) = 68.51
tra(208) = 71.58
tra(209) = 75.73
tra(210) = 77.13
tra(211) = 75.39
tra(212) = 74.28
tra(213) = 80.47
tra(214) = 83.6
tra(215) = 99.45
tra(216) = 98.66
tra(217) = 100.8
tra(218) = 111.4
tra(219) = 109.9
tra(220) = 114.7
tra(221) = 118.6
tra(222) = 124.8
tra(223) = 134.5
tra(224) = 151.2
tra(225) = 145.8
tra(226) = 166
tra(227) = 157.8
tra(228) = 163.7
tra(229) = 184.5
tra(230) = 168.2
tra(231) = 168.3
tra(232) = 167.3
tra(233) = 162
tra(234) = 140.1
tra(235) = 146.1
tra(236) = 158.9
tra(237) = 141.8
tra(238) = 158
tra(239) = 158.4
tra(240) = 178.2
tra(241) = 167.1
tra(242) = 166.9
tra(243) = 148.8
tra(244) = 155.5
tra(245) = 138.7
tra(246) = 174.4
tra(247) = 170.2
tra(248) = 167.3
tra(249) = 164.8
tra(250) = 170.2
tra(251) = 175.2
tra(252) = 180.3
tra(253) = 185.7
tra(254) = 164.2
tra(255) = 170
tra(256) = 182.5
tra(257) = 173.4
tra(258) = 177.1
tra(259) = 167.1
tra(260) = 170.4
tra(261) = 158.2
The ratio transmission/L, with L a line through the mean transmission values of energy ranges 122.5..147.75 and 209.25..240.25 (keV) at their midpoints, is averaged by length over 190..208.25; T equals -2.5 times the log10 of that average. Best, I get 0.41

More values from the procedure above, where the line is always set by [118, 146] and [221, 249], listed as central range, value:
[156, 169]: 0.129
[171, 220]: 0.335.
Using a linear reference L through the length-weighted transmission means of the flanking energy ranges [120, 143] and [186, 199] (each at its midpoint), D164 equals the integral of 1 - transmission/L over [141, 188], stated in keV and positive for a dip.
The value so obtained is -4.74 keV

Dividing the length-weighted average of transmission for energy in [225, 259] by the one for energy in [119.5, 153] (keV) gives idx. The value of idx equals 1.12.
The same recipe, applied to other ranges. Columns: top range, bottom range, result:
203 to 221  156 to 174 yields 0.64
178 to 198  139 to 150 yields 0.82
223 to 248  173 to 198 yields 1.20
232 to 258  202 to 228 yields 1.60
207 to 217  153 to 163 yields 0.64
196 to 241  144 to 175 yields 0.83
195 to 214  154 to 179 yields 0.60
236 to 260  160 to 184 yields 1.16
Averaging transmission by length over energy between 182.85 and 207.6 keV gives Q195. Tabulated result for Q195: 106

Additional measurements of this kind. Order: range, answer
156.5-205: 126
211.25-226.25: 113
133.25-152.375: 155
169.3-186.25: 143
